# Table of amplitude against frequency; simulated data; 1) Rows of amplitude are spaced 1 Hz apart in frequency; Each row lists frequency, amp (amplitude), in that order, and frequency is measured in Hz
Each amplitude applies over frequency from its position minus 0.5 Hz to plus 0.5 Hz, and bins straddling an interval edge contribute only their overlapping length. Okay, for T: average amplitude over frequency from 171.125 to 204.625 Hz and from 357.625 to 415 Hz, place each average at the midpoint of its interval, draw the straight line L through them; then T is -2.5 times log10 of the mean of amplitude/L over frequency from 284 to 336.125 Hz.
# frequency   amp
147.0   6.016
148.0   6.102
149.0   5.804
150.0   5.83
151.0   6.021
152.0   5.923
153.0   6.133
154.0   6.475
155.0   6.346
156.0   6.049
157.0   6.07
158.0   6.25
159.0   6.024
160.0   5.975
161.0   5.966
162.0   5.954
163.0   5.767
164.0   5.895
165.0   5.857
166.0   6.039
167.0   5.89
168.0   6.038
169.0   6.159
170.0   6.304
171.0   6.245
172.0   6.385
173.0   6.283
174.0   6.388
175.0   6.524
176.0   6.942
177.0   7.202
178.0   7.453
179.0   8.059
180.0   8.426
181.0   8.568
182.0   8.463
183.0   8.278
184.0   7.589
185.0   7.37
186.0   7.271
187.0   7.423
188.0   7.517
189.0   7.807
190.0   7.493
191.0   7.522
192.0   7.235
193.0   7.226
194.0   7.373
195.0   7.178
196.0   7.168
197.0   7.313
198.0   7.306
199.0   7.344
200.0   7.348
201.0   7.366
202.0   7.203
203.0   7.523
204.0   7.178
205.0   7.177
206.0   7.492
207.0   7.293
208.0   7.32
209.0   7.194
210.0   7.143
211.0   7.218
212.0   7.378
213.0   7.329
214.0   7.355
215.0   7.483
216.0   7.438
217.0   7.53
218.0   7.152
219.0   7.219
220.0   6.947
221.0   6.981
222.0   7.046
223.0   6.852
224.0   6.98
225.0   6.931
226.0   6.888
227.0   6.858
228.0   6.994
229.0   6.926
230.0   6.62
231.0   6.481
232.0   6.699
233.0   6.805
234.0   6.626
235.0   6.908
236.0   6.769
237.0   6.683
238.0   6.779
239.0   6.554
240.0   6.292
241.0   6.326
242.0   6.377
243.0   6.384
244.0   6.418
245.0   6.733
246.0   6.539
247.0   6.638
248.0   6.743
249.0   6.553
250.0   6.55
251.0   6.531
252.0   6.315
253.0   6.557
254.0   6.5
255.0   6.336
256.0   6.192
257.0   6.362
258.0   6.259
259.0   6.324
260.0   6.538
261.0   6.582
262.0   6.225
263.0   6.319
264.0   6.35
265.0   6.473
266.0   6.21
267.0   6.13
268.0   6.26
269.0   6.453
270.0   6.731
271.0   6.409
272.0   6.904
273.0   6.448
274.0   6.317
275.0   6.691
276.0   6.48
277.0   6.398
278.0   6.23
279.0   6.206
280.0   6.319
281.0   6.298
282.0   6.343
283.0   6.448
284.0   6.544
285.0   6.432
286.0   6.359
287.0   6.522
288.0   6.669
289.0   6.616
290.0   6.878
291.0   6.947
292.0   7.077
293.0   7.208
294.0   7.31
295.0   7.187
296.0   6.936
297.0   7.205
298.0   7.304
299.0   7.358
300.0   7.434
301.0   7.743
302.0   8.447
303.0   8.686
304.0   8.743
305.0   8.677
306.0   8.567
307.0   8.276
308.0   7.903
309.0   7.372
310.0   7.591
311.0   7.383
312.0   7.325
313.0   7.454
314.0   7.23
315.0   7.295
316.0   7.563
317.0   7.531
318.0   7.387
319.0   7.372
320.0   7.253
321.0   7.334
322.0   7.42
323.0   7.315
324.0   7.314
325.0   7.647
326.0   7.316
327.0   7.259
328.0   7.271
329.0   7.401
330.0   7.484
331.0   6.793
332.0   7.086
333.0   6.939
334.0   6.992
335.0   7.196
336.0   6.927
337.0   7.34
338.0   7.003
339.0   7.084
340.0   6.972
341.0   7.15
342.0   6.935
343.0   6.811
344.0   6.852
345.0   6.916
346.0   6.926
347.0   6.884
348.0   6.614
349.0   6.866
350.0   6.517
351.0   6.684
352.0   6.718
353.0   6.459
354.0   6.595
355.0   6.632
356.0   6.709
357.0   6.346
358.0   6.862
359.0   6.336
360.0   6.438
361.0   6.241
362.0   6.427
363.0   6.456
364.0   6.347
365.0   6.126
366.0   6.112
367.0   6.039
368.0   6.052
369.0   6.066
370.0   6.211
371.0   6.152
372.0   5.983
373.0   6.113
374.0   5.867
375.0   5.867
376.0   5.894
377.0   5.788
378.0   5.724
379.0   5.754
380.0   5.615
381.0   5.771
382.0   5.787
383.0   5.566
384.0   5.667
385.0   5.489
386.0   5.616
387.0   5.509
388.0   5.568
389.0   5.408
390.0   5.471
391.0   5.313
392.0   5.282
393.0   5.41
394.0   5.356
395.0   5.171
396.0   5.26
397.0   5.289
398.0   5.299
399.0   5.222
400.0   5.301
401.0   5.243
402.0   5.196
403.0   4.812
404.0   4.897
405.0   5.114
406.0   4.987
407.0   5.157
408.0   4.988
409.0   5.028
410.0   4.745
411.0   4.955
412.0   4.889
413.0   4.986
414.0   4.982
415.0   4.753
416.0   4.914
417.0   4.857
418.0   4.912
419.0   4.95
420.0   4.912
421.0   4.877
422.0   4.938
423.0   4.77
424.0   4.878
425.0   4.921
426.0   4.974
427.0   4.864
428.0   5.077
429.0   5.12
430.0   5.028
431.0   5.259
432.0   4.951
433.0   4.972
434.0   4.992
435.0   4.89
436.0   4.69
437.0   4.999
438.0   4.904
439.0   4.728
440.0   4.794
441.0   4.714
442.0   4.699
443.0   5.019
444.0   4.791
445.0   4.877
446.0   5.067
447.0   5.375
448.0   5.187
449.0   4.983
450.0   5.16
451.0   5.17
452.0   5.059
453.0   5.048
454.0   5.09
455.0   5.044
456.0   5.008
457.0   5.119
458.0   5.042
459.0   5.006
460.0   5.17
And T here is -0.17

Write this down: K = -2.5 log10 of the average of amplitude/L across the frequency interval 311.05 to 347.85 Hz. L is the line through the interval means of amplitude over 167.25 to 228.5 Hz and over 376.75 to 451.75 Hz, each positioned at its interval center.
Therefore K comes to -0.21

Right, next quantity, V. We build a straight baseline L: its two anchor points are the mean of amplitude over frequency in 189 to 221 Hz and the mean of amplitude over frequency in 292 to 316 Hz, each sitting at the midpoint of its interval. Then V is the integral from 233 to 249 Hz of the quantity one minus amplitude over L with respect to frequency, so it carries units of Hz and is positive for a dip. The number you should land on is 1.8 Hz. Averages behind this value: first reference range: 7.31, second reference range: 7.66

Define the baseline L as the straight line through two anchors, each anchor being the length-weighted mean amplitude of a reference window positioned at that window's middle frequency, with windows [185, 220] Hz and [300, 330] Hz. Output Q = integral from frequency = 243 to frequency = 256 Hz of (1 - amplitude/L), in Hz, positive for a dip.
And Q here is 1.7 Hz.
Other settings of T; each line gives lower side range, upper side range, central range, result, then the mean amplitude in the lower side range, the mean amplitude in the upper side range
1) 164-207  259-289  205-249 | -0.02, 7.15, 6.43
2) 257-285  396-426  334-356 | -0.21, 6.4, 5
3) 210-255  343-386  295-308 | -0.21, 6.81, 6.25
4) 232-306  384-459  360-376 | -0.09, 6.73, 5.06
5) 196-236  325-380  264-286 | 0.08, 7.12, 6.6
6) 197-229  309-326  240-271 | 0.14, 7.21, 7.4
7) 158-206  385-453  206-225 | -0.08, 7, 5.06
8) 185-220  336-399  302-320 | -0.19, 7.33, 6.16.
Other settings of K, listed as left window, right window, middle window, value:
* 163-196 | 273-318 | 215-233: 0.02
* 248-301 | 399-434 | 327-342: -0.20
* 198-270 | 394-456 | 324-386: -0.15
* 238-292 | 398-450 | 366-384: -0.09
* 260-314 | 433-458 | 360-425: 0.04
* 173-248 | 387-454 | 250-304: -0.04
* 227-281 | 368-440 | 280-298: -0.09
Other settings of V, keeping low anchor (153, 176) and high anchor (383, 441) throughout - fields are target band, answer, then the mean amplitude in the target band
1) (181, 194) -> -3.39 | 7.63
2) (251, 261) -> -1.11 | 6.39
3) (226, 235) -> -1.39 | 6.77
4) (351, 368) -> -3.58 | 6.42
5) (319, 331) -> -4.15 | 7.34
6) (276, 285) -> -1.13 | 6.36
